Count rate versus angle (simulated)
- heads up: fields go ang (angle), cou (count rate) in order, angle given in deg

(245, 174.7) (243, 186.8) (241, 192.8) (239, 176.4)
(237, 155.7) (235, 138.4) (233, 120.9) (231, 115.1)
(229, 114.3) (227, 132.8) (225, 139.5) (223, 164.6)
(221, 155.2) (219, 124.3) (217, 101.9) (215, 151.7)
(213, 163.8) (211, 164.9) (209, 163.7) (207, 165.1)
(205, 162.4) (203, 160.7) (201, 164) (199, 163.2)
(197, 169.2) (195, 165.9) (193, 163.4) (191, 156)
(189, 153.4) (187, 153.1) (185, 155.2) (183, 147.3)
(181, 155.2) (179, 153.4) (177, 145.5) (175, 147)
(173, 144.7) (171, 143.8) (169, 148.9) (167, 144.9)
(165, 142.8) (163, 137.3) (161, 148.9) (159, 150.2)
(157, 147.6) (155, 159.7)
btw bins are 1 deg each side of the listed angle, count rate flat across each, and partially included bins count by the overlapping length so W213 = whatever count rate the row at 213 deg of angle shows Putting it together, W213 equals 163.8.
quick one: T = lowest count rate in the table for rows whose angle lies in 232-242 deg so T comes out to 120.9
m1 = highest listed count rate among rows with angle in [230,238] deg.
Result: 155.7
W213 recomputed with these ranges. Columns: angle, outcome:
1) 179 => 153.4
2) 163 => 137.3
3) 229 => 114.3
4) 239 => 176.4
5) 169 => 148.9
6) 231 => 115.1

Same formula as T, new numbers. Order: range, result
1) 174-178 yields 145.5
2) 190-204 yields 156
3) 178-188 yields 147.3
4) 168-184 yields 143.8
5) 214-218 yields 101.9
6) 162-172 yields 137.3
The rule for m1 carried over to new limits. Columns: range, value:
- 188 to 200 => 169.2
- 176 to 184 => 155.2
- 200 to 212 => 165.1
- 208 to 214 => 164.9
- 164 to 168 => 144.9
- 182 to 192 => 156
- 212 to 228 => 164.6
